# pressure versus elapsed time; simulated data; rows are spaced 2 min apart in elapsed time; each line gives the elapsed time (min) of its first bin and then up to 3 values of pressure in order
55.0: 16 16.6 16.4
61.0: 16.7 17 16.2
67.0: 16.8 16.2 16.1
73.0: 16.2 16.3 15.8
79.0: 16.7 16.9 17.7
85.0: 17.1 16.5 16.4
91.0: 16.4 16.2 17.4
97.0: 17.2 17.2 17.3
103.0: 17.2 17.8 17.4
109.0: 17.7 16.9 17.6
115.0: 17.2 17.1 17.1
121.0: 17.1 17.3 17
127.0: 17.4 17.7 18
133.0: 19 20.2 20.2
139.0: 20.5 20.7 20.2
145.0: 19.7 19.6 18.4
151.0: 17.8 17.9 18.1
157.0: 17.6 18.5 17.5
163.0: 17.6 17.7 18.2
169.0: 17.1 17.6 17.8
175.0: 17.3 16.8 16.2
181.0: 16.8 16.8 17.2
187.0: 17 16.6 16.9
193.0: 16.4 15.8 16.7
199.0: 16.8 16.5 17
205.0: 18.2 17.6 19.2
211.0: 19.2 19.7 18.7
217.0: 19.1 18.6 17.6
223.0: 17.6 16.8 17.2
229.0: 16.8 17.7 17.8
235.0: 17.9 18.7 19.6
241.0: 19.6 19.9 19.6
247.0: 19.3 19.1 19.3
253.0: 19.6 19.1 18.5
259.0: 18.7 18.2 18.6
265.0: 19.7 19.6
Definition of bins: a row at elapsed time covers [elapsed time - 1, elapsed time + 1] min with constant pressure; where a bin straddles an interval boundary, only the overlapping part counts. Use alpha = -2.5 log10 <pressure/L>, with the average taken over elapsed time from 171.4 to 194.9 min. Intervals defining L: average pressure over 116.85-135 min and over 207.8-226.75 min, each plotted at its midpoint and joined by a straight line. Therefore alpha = 0.080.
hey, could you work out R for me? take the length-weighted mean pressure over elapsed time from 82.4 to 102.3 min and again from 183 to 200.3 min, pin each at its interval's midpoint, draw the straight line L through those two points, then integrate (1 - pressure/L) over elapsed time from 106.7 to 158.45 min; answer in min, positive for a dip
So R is -4.53 min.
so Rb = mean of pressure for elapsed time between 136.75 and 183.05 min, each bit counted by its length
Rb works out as 18.2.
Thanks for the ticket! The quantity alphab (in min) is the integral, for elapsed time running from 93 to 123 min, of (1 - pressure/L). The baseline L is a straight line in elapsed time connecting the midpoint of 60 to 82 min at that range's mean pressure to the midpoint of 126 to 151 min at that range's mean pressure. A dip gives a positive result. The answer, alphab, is 1.2 min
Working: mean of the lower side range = 16.4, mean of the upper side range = 19.2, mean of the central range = 17.3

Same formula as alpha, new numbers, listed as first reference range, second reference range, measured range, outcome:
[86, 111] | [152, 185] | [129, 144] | -0.14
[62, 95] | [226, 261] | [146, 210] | 0.03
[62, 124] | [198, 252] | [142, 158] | -0.07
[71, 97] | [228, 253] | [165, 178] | 0.02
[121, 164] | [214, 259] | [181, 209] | 0.10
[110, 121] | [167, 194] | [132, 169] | -0.10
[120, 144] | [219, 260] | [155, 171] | 0.06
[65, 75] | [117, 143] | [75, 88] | 0.00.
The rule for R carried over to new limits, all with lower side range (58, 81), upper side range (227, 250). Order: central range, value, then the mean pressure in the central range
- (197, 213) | 0.34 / 17.8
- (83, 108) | -0.40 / 17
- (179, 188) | 0.53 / 16.9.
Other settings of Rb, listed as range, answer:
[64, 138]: 17.2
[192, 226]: 17.7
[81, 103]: 16.9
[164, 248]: 17.8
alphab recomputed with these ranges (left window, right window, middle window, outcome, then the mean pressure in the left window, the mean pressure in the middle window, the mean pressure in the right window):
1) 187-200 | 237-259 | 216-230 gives 0.28 min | 16.6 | 17.7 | 19.3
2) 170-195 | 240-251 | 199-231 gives 0.50 min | 16.9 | 17.9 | 19.5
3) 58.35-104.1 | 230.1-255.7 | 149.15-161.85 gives -0.13 min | 16.7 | 17.9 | 19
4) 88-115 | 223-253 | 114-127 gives 0.13 min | 17.1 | 17.2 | 18.5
